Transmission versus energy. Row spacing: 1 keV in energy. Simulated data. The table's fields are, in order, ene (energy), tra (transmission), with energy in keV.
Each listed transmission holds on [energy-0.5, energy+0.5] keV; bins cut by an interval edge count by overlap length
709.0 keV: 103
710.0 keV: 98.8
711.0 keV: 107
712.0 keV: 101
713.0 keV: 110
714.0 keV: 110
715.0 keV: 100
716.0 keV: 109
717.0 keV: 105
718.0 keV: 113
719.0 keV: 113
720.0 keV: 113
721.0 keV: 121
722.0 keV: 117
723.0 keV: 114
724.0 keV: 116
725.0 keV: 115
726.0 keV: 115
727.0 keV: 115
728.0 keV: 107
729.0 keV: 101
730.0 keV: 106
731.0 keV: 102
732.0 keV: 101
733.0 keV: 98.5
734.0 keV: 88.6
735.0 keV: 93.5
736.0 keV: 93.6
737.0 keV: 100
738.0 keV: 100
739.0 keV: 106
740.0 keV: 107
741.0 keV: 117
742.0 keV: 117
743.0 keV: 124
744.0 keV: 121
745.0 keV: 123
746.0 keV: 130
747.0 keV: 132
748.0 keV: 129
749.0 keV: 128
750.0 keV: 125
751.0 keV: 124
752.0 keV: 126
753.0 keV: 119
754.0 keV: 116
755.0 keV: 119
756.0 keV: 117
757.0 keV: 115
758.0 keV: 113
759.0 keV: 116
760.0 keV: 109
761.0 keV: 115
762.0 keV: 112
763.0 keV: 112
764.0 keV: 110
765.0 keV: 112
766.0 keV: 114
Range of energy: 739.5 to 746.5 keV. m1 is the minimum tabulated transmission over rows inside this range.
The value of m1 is 107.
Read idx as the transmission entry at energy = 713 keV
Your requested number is 110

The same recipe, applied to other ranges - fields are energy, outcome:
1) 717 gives 105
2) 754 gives 116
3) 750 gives 125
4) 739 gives 106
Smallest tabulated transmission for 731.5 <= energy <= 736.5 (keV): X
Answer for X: 88.6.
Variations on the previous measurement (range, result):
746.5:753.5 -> 119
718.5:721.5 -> 113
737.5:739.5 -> 100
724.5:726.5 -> 115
